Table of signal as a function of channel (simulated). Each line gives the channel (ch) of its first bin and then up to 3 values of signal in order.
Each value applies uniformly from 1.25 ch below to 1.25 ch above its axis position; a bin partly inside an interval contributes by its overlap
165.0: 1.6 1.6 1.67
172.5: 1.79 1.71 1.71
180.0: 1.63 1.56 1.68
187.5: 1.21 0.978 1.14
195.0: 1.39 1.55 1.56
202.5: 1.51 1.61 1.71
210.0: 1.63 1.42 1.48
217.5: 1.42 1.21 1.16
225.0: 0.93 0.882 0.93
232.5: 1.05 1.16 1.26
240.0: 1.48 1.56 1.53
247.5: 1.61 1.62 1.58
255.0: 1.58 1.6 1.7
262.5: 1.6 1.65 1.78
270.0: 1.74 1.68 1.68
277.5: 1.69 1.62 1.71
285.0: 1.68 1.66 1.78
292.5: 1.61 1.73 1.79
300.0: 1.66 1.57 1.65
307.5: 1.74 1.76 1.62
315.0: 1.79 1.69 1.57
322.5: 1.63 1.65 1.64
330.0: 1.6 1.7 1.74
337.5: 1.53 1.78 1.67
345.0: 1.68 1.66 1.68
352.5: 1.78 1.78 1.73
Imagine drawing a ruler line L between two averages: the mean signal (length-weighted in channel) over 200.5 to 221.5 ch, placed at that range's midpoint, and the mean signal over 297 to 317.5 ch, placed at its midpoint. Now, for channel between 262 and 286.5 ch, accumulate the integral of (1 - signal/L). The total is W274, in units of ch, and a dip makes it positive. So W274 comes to -0.9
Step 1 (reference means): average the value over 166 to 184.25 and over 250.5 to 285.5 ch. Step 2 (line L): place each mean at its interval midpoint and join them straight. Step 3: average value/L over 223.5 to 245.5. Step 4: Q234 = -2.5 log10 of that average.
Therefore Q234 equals 0.367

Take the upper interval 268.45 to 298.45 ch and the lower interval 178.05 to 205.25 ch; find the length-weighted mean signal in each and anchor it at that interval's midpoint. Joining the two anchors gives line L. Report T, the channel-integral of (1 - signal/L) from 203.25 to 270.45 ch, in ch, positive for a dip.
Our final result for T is 5.6 ch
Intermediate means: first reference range 1.44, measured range 1.44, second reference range 1.7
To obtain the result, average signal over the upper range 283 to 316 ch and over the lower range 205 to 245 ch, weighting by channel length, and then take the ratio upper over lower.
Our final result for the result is 1.3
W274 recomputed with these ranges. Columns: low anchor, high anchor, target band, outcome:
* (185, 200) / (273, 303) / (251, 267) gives -0.5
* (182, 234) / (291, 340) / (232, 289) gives -3.2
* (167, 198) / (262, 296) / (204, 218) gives 0.1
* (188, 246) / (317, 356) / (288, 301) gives -1.4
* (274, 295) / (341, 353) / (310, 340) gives 0.5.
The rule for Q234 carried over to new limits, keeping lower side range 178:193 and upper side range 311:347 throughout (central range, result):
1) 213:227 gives 0.18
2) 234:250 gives 0.04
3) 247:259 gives -0.05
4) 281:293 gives -0.07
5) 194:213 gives -0.09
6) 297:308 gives -0.04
